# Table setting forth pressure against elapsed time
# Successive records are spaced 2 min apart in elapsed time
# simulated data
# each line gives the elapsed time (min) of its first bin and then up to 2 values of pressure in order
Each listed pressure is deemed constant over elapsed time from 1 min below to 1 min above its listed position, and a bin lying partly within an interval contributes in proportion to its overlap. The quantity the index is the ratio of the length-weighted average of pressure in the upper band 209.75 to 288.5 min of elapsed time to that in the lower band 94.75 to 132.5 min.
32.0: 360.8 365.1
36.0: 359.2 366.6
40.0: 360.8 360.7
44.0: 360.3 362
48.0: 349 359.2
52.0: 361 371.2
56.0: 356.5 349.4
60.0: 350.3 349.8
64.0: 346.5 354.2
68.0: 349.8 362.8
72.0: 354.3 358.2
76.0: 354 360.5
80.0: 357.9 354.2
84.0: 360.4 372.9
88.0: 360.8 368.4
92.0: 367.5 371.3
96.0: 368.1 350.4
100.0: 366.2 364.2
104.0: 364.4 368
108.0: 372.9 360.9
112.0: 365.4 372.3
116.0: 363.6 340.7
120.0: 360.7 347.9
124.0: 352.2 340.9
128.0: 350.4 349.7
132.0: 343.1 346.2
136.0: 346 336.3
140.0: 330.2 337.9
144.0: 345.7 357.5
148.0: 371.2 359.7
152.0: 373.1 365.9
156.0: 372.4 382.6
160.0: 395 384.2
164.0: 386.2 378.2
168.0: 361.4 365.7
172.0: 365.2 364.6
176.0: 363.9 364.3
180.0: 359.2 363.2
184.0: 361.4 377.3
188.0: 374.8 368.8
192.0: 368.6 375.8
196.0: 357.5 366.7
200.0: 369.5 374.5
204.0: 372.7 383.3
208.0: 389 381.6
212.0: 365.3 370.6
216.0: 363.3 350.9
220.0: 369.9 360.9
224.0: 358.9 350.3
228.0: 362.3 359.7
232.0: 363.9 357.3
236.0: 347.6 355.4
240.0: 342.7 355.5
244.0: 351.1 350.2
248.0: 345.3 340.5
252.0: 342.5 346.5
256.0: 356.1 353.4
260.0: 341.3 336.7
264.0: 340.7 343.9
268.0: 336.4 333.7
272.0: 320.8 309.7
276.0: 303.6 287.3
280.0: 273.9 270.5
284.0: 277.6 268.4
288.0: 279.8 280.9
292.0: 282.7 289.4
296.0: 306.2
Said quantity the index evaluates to 0.94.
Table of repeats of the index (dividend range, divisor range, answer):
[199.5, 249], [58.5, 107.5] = 1.01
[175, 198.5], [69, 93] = 1.02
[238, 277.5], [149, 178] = 0.91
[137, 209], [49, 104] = 1.02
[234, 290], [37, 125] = 0.91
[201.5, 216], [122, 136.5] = 1.08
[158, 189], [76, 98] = 1.02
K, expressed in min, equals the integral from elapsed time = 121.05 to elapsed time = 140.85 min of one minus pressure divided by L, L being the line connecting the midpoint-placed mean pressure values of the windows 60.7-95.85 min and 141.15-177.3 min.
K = 1.1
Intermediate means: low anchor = 359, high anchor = 368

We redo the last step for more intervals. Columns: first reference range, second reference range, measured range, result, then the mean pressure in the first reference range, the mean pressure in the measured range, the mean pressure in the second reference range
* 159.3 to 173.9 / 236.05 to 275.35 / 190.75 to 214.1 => -0.7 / 375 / 373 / 342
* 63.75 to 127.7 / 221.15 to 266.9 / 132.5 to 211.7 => -2.6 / 360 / 366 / 351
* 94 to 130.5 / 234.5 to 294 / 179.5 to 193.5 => -1.1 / 359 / 368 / 323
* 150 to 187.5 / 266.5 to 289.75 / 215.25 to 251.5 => -3.0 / 371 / 355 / 297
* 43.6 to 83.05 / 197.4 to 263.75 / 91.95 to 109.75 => -0.5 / 356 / 366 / 358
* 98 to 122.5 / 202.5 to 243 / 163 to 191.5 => -0.4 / 362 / 368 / 363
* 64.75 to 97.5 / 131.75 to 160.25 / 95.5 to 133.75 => 0.1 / 361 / 358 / 357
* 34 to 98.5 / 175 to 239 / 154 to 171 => -0.6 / 359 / 377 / 366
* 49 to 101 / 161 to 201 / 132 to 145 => 0.9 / 359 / 341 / 369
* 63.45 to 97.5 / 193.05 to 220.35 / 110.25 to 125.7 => 0.3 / 360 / 357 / 371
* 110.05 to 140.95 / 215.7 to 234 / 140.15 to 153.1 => -0.1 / 350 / 356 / 360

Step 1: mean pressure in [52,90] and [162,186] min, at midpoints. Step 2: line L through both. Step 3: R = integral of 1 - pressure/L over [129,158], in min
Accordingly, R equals 0.9 min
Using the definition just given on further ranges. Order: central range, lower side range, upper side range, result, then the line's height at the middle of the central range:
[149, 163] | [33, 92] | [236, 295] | -1.41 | 342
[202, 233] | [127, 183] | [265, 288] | -3.43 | 331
